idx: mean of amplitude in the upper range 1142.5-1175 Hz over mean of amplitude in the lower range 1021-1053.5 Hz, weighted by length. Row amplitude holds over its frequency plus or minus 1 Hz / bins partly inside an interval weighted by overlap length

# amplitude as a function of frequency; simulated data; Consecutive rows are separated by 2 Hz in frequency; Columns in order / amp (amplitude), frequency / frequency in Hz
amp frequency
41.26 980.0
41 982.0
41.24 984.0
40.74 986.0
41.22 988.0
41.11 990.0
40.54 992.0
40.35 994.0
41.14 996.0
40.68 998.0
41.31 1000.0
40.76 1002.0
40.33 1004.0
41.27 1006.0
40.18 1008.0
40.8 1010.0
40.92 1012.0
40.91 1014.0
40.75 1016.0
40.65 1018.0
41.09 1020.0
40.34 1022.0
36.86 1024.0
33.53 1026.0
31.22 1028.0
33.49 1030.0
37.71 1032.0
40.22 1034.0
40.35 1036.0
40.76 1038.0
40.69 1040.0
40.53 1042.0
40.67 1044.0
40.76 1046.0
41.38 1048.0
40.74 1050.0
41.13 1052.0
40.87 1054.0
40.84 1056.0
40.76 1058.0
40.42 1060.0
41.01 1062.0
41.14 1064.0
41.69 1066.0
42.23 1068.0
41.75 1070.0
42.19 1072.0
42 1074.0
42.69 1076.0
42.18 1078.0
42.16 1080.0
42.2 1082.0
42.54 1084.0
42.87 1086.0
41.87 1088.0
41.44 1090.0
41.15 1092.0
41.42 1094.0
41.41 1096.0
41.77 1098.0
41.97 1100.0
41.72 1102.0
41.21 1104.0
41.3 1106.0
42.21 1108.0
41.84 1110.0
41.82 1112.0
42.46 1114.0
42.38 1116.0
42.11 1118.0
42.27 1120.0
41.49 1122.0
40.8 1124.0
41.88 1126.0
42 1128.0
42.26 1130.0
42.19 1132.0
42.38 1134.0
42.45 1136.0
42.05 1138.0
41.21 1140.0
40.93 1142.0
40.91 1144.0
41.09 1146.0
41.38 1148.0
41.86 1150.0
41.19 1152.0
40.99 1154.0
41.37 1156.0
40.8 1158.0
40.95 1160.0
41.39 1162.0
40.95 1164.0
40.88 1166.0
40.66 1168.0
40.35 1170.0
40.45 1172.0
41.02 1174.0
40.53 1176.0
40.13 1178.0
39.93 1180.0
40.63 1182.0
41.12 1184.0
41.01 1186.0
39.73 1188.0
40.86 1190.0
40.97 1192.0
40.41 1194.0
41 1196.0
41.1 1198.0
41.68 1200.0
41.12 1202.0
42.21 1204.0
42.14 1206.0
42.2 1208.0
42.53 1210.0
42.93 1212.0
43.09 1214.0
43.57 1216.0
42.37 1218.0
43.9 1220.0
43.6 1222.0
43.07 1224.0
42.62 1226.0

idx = 1.1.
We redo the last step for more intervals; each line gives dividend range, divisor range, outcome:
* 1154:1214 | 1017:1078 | 1.03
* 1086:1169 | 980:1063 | 1.04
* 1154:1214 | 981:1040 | 1.03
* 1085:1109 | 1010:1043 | 1.07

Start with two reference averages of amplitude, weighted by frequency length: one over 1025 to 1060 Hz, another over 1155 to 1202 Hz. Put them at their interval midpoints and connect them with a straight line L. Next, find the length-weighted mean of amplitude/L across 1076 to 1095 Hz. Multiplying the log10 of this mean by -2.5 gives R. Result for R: -0.06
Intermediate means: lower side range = 39.2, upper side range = 40.8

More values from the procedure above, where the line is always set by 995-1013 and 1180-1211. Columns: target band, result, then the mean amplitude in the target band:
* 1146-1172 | 0.00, 41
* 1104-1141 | -0.02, 41.9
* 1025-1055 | 0.05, 38.9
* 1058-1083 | -0.02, 41.8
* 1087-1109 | -0.02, 41.6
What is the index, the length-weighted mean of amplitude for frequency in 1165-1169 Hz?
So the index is 40.8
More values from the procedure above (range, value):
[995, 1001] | 41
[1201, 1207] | 41.8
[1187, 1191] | 40.3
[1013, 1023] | 40.7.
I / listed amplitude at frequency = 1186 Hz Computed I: 41.01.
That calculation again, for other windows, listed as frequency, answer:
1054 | 40.87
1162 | 41.39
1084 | 42.54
